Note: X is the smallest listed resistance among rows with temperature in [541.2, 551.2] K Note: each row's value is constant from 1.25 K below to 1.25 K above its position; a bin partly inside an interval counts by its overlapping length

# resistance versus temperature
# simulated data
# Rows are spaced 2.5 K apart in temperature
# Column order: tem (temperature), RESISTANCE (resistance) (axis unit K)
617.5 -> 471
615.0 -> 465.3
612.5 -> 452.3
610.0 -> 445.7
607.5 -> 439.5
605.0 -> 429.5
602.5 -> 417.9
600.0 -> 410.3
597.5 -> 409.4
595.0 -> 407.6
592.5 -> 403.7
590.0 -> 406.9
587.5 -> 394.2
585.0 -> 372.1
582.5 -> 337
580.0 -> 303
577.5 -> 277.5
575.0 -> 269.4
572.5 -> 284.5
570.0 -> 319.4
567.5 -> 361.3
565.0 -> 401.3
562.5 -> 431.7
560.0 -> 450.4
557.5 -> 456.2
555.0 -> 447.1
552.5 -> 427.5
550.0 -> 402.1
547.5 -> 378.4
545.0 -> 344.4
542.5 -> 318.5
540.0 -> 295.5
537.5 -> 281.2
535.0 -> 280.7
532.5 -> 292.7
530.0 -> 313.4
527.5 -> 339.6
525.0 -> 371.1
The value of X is 318.5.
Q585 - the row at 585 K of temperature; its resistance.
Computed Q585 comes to 372.1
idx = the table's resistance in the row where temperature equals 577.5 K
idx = 277.5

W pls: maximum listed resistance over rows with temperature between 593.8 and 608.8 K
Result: 439.5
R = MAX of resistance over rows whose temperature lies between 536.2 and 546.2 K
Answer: 344.4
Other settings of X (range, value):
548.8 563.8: 402.1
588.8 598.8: 403.7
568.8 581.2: 269.4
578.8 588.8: 303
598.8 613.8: 410.3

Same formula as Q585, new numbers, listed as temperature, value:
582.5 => 337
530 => 313.4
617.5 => 471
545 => 344.4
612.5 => 452.3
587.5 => 394.2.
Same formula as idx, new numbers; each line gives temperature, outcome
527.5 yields 339.6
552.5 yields 427.5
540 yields 295.5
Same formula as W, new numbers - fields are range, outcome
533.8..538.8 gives 281.2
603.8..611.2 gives 445.7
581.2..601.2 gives 410.3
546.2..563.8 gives 456.2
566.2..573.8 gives 361.3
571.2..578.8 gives 284.5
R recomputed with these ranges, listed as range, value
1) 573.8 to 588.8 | 394.2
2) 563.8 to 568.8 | 401.3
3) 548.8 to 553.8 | 427.5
